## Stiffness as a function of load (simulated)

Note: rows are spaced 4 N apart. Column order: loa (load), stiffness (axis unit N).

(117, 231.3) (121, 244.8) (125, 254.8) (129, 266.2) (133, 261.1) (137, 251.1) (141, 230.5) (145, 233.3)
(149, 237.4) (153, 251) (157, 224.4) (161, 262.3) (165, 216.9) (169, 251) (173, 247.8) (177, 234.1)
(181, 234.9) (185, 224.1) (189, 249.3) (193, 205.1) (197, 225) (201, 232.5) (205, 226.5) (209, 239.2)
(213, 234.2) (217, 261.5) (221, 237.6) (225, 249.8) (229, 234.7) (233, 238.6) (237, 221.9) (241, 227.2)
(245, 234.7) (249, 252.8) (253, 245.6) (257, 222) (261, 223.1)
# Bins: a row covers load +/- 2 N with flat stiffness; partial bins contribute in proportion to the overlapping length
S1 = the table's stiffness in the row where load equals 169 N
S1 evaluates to 251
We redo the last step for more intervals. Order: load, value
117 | 231.3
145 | 233.3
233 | 238.6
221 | 237.6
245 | 234.7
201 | 232.5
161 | 262.3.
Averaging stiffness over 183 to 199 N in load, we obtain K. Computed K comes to 226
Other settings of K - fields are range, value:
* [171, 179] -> 241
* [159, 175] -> 244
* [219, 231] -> 241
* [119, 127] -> 250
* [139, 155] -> 238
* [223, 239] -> 236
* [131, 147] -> 244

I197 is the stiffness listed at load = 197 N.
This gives 225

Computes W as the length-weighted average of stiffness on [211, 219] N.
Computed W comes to 248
